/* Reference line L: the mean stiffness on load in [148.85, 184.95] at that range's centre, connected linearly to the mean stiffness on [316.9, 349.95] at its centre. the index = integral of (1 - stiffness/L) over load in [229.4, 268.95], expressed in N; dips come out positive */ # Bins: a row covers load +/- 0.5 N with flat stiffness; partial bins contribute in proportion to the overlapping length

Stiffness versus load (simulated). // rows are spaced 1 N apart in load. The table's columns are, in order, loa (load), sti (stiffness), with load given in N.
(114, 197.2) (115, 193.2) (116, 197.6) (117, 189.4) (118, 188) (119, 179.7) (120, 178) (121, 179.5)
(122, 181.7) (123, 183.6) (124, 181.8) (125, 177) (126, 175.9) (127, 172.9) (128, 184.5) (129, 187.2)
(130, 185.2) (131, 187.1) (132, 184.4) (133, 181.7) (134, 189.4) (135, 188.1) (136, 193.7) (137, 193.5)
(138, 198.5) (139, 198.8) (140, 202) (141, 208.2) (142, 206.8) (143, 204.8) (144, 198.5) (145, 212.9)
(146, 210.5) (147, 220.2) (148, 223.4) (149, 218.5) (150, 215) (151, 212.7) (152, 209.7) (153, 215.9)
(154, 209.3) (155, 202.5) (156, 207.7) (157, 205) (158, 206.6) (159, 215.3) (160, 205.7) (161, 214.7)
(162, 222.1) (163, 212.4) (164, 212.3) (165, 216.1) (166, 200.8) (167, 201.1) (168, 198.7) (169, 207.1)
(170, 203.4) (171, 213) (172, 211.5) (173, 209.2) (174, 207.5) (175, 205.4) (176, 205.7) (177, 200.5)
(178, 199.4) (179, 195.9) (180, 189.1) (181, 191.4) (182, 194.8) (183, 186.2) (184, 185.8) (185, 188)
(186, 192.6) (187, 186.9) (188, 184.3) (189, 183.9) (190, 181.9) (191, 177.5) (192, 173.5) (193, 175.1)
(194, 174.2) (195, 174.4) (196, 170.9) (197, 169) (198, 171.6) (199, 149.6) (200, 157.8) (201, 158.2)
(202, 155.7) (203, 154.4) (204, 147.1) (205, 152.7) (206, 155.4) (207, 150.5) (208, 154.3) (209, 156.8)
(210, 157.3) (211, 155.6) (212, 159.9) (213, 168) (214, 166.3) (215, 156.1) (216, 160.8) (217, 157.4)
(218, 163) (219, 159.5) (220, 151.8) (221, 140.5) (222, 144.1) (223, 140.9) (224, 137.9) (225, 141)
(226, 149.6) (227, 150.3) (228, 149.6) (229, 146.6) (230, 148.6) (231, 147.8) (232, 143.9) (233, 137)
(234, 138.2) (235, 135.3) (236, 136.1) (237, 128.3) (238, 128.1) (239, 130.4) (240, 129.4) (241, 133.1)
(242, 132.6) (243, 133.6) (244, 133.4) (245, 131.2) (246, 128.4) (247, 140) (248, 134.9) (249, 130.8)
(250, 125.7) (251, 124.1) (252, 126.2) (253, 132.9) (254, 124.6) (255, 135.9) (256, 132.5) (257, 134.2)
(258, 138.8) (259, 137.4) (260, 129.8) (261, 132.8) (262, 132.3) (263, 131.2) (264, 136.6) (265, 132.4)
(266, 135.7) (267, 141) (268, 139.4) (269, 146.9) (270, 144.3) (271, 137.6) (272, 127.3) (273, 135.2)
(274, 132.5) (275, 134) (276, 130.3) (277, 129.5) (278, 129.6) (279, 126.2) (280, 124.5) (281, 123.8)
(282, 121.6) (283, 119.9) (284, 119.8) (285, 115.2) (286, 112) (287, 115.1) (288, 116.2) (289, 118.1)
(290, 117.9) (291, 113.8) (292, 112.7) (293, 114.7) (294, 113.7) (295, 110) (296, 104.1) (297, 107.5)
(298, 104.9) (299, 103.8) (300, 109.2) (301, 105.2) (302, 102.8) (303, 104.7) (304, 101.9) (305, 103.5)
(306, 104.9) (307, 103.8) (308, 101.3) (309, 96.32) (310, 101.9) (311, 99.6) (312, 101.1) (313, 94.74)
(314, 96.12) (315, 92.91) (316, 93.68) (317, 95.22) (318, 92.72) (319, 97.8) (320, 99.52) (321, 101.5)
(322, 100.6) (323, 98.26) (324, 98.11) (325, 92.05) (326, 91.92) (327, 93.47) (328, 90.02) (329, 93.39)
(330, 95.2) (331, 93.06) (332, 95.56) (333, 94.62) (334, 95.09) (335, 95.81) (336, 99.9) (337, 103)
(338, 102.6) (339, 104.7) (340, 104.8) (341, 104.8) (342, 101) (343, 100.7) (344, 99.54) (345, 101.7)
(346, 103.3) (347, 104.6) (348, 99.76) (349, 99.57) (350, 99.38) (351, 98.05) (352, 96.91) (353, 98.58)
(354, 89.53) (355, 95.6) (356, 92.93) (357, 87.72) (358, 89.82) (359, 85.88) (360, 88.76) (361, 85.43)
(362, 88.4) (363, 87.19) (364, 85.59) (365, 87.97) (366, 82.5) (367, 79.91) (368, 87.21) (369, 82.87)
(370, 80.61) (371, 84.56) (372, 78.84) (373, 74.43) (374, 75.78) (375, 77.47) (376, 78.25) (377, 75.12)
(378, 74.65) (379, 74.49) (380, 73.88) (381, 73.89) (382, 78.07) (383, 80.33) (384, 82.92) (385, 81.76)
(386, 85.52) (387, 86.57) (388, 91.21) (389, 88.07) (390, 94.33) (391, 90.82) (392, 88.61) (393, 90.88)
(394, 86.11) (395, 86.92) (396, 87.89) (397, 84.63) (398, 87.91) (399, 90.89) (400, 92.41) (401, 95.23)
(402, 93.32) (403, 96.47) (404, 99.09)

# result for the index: 4.7 N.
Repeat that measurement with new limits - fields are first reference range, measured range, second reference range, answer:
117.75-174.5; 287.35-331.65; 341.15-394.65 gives 5.87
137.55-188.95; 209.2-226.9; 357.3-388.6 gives 1.96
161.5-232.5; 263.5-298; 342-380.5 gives 1.63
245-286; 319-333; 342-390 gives 1.23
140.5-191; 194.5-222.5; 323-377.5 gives 3.18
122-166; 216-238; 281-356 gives 1.30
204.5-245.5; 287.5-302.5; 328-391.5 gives 0.86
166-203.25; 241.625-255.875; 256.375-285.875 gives 1.43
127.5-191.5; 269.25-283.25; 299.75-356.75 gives 0.00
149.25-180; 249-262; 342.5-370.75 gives 1.84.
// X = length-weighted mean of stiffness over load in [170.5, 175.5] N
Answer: 209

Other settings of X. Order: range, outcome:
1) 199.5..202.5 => 157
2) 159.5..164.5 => 213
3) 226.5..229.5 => 149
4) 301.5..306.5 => 104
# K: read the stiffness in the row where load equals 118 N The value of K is 188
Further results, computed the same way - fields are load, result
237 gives 128.3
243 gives 133.6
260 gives 129.8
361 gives 85.43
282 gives 121.6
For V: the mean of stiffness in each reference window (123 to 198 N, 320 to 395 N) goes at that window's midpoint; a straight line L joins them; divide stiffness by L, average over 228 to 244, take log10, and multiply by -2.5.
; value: 0.14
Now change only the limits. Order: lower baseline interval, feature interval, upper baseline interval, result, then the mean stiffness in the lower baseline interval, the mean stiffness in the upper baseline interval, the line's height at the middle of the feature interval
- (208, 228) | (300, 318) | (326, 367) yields 0.12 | 153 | 95.2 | 112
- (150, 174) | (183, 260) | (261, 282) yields 0.12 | 209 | 133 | 168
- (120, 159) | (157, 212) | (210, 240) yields -0.08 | 198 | 147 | 171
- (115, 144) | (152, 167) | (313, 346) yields -0.20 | 189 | 97.5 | 175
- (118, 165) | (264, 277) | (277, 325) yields -0.09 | 199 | 107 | 125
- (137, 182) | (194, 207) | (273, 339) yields 0.12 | 207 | 106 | 179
